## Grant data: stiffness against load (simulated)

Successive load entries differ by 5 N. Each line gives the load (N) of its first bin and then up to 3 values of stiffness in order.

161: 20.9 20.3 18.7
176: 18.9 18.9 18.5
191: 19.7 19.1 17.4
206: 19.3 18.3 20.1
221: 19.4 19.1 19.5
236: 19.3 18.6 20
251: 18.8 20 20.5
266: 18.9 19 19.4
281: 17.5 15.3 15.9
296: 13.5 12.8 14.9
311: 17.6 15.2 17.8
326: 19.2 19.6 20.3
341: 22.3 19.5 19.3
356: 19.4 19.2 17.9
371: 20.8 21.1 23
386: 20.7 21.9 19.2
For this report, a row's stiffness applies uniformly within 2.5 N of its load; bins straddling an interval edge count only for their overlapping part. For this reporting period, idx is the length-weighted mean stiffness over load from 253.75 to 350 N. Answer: 17.9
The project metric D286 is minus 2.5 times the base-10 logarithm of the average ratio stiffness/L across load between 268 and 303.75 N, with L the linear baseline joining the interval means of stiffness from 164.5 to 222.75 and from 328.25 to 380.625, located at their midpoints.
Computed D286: 0.205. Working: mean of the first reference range 19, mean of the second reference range 20.1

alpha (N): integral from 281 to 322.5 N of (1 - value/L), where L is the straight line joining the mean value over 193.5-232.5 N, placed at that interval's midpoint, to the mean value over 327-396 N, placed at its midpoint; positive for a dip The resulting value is 9.1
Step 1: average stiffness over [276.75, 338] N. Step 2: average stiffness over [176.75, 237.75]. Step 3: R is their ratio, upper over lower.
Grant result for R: 0.88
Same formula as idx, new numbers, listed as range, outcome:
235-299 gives 18.1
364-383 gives 20.7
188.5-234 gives 19.1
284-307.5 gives 14.4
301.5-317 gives 15.6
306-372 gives 18.9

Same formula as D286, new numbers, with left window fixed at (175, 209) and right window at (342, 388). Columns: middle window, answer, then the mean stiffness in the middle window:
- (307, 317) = 0.20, 16.4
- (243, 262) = -0.03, 19.7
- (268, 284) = 0.05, 18.5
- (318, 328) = 0.09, 18.3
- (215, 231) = -0.02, 19.5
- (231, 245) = 0.00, 19.2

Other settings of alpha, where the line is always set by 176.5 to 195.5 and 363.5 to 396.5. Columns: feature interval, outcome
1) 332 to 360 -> 0.5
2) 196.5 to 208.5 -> 0.4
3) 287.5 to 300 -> 3.4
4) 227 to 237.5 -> 0.0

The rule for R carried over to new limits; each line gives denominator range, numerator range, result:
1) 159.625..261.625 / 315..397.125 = 1.03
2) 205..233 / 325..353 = 1.04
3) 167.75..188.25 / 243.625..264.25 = 1.05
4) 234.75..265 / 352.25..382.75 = 1.03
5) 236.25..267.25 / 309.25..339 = 0.94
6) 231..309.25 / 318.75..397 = 1.14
